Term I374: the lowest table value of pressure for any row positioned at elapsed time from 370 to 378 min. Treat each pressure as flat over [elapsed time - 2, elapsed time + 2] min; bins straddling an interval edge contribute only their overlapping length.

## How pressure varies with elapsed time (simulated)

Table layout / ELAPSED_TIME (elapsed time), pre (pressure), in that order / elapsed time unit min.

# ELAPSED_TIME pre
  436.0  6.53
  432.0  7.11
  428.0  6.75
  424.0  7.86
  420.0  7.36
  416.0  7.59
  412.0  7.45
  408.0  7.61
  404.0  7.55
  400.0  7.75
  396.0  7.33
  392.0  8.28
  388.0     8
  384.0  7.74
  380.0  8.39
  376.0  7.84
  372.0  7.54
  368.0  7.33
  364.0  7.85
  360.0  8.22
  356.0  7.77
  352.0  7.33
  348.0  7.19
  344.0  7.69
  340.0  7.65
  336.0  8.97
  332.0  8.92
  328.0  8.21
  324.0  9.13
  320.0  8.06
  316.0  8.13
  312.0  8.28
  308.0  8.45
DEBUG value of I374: 7.54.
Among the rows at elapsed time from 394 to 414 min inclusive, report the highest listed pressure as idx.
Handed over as 7.75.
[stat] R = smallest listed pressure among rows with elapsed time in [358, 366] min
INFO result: 7.85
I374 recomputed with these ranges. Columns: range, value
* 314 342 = 7.65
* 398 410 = 7.55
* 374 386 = 7.74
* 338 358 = 7.19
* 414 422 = 7.36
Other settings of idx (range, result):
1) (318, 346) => 9.13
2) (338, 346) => 7.69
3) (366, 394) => 8.39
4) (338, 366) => 8.22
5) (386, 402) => 8.28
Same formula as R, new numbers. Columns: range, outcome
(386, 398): 7.33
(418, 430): 6.75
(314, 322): 8.06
